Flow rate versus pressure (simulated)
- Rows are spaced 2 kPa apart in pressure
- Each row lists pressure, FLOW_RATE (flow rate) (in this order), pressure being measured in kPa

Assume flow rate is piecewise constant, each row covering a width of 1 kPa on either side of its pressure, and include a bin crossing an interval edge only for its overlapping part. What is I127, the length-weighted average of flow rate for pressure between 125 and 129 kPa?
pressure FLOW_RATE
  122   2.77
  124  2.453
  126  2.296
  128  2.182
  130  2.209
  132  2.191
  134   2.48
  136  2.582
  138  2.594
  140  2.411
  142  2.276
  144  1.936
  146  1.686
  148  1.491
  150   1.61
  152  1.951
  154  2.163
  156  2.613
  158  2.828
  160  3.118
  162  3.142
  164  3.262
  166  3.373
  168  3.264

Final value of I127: 2.24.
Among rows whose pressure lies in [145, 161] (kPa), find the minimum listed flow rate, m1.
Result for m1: 1.491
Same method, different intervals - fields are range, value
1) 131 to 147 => 1.686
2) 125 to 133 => 2.182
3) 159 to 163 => 3.118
